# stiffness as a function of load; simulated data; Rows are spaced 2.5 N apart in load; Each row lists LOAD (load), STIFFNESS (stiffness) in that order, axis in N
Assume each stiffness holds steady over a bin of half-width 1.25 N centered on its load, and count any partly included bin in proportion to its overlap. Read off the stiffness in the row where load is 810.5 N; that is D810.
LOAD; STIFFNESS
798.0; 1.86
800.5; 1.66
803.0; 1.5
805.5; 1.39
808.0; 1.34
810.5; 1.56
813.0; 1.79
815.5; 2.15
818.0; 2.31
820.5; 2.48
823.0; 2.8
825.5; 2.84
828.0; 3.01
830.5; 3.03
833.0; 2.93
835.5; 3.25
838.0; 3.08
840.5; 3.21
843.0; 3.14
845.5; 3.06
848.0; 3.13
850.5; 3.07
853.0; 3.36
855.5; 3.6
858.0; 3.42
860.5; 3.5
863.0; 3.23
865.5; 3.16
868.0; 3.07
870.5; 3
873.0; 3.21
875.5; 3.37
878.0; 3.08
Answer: 1.56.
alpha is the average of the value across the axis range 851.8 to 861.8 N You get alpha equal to 3.47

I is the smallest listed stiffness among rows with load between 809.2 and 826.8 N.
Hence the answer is 1.56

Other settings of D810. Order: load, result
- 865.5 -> 3.16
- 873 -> 3.21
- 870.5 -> 3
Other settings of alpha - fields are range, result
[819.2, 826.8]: 2.71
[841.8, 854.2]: 3.15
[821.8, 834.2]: 2.92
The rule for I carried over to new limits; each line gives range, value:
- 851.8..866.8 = 3.16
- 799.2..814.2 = 1.34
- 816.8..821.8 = 2.31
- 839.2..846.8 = 3.06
